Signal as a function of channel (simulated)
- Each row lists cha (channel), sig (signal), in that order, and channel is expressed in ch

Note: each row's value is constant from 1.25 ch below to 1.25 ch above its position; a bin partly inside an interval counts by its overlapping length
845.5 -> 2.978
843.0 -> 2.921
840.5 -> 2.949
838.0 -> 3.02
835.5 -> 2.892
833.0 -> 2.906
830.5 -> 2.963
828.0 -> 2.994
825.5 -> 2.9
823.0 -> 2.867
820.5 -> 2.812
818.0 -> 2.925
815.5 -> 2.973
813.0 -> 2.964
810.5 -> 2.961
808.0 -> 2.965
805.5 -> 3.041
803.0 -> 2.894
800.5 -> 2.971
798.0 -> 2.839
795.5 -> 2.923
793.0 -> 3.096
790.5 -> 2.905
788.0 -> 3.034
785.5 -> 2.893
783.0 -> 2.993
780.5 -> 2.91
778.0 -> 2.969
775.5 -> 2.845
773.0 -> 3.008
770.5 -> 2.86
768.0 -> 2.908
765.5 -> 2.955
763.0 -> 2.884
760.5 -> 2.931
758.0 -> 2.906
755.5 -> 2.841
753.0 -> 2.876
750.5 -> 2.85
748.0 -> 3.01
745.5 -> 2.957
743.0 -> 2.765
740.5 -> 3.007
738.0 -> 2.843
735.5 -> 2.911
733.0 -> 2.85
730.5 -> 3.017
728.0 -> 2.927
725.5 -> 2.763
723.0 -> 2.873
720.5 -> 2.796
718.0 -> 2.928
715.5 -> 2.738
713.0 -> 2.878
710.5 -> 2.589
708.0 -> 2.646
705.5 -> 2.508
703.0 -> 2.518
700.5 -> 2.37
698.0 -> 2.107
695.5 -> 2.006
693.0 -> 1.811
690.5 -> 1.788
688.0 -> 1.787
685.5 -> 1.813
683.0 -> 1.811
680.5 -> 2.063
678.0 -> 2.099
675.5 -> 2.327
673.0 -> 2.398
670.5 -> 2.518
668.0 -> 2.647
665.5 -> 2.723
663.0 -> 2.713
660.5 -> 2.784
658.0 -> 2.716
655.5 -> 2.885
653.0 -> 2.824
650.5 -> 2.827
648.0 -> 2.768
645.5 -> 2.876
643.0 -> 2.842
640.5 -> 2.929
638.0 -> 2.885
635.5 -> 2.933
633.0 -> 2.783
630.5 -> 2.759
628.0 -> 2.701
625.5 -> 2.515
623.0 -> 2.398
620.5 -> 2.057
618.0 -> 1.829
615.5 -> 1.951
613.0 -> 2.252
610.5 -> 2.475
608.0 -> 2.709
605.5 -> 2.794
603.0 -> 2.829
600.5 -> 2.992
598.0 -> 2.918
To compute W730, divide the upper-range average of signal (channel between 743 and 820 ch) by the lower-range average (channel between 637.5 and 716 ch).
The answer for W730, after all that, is 1.19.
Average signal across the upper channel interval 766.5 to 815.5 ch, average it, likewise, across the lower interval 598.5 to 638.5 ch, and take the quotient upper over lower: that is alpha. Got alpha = 1.2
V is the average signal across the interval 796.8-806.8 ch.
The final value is 2.94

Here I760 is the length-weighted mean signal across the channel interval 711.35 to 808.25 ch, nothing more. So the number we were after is 2.91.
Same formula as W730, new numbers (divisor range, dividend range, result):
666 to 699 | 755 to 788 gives 1.39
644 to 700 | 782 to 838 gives 1.24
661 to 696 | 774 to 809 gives 1.34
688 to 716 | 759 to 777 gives 1.25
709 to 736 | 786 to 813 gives 1.04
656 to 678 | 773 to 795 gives 1.14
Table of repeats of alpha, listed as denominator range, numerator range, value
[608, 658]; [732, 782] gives 1.11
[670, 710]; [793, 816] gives 1.37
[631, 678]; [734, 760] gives 1.06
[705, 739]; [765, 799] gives 1.05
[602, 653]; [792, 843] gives 1.13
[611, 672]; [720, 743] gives 1.10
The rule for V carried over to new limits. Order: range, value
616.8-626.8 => 2.2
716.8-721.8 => 2.86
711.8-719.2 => 2.85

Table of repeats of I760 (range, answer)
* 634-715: 2.48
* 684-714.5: 2.24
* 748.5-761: 2.89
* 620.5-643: 2.71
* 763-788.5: 2.93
